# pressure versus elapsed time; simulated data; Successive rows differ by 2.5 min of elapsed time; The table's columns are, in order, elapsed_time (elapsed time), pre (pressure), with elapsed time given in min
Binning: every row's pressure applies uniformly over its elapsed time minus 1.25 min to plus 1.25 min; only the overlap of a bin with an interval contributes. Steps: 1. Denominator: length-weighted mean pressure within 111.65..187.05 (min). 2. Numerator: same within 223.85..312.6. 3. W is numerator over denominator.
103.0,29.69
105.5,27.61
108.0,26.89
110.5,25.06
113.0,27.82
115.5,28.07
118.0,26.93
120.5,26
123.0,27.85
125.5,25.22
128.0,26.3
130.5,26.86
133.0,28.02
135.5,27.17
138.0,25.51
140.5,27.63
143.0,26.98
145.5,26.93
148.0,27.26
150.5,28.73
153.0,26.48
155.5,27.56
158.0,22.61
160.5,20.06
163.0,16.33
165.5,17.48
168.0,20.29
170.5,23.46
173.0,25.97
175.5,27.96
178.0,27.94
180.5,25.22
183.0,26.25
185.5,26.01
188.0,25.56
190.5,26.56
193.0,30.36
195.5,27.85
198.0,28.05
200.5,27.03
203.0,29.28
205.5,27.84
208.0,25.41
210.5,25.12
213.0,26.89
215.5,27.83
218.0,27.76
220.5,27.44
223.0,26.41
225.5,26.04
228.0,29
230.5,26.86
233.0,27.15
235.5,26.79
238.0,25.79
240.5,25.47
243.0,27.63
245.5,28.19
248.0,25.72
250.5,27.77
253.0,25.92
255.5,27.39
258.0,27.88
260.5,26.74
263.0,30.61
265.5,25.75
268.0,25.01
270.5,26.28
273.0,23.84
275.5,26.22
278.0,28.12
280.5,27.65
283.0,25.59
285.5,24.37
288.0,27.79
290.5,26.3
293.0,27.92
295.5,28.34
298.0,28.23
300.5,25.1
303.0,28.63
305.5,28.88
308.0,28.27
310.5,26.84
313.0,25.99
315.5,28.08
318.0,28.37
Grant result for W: 1.05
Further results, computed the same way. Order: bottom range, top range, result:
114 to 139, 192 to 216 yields 1.03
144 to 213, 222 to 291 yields 1.05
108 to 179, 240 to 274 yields 1.05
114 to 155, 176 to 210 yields 1.01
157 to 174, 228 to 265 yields 1.31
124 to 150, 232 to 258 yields 1.00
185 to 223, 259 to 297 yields 0.98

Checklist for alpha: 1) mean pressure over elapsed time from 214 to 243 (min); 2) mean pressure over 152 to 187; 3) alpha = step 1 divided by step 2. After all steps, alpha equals 1.13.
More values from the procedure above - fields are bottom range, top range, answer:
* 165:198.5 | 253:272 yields 1.05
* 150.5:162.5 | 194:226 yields 1.13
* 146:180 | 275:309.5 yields 1.13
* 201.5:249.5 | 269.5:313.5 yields 1.00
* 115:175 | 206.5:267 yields 1.07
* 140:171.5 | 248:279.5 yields 1.12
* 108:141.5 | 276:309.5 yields 1.02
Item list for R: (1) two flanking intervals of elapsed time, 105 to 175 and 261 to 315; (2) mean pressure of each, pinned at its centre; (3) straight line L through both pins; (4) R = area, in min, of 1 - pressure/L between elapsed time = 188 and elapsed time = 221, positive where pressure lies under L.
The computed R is -1.7 min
